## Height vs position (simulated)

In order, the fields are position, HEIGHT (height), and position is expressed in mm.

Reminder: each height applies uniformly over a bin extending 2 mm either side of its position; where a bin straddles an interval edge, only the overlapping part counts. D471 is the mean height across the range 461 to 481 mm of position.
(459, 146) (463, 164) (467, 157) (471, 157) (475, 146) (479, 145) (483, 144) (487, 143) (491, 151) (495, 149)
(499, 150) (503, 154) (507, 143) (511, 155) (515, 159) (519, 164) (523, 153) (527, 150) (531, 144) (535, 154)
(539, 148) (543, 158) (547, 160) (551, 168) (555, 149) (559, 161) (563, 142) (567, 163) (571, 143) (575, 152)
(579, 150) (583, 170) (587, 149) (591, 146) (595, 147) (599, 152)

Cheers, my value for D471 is 154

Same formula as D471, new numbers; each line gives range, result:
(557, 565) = 152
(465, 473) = 157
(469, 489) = 147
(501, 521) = 155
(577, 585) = 160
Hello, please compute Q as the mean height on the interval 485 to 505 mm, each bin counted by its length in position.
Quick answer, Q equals 149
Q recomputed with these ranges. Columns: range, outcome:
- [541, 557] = 159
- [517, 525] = 158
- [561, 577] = 150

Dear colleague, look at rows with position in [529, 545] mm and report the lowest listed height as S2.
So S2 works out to 144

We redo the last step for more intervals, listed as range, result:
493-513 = 143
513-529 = 150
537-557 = 148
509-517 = 155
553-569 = 142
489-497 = 149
